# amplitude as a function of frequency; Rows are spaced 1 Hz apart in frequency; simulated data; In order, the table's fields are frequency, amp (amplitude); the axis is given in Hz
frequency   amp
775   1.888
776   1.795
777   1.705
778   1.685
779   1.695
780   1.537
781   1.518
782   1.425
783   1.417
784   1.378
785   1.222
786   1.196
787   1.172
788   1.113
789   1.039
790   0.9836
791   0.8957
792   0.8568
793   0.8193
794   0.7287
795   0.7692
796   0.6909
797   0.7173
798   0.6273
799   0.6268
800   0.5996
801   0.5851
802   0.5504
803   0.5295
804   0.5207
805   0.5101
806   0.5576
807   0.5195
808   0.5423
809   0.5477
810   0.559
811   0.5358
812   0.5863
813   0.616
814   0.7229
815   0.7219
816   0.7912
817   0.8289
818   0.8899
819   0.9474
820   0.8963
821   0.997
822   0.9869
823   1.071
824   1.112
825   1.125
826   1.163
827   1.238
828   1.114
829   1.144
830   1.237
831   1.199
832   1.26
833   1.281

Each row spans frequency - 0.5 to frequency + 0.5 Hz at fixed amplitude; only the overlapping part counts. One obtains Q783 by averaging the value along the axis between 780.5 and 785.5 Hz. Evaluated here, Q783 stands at 1.39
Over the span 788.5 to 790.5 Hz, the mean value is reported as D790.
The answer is 1.01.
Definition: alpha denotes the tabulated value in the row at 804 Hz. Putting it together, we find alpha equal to 0.5207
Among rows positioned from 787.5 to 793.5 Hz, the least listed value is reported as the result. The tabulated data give 0.8193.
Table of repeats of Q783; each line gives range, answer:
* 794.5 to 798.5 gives 0.701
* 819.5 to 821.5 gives 0.947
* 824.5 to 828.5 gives 1.16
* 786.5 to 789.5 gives 1.11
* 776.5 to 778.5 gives 1.7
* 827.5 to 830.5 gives 1.17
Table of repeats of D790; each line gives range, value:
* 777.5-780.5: 1.64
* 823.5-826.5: 1.13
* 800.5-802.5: 0.568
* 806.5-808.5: 0.531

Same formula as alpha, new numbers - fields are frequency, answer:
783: 1.417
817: 0.8289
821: 0.997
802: 0.5504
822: 0.9869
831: 1.199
